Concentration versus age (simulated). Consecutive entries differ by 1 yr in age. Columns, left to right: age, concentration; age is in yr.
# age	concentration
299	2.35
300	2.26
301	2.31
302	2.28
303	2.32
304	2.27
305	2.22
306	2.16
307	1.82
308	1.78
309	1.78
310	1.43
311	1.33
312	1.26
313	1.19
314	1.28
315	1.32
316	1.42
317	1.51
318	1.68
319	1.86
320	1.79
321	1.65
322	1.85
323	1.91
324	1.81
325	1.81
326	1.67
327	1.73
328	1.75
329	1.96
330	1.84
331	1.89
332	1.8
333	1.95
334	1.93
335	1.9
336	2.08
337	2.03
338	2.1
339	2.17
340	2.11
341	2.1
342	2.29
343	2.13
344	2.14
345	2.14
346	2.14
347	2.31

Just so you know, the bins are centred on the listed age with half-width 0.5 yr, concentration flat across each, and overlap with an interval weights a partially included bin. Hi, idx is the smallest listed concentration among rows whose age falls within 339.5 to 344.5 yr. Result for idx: 2.1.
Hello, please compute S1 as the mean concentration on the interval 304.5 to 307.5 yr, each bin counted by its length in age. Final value 2.07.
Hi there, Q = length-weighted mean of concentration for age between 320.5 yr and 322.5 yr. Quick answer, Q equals 1.75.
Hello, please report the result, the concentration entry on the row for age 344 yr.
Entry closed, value 2.14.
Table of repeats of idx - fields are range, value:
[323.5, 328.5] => 1.67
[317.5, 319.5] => 1.68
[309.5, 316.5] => 1.19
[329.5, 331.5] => 1.84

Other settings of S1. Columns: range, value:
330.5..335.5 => 1.89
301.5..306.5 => 2.25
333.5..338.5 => 2.01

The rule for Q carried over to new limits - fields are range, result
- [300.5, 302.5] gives 2.29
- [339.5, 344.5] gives 2.15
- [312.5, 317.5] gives 1.34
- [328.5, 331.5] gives 1.9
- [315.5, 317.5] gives 1.46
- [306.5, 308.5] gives 1.8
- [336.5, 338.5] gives 2.06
